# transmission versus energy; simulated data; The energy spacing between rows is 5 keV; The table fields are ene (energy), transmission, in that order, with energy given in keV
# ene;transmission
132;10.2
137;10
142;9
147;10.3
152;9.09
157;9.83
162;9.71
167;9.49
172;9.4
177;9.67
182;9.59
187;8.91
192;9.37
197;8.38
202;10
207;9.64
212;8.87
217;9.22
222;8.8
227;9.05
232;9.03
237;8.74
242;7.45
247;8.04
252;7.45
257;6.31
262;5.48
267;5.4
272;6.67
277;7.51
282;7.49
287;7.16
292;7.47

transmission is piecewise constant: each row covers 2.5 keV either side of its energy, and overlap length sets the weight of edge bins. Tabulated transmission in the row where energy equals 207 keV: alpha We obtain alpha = 9.64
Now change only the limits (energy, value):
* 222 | 8.8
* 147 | 10.3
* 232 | 9.03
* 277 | 7.51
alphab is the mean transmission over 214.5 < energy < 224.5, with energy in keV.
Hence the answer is 9.01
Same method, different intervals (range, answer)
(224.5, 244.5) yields 8.57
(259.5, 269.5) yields 5.44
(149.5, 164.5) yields 9.54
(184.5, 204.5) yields 9.17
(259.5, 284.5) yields 6.51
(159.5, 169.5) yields 9.6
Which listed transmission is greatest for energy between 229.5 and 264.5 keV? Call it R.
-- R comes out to 9.03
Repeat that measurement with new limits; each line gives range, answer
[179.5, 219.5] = 10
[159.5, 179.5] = 9.71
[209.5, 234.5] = 9.22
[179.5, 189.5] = 9.59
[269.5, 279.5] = 7.51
